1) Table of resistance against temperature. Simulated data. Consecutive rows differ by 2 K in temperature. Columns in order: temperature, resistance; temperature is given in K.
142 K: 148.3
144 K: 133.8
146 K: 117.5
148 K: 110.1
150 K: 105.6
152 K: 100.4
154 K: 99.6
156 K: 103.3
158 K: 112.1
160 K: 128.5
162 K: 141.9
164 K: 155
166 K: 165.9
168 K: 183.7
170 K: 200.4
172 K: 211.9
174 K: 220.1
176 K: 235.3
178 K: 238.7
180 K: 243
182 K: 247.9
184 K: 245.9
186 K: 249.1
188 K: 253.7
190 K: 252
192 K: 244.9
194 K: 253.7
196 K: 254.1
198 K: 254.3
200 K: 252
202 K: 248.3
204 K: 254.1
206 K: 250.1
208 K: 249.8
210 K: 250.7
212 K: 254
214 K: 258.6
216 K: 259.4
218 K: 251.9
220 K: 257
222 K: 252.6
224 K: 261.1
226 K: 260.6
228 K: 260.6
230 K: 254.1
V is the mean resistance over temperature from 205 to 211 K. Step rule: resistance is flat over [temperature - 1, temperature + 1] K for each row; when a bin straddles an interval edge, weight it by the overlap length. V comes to 250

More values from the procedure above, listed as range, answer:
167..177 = 210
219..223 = 255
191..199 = 252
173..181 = 234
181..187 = 248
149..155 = 102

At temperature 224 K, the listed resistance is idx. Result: 261.1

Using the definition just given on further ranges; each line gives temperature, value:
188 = 253.7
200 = 252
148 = 110.1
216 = 259.4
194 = 253.7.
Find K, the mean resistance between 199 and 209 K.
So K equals 251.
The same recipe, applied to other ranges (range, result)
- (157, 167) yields 141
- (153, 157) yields 101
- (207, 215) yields 253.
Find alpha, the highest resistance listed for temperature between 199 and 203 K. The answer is 252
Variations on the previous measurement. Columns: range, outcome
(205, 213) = 254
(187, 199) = 254.3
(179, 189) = 253.7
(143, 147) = 133.8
